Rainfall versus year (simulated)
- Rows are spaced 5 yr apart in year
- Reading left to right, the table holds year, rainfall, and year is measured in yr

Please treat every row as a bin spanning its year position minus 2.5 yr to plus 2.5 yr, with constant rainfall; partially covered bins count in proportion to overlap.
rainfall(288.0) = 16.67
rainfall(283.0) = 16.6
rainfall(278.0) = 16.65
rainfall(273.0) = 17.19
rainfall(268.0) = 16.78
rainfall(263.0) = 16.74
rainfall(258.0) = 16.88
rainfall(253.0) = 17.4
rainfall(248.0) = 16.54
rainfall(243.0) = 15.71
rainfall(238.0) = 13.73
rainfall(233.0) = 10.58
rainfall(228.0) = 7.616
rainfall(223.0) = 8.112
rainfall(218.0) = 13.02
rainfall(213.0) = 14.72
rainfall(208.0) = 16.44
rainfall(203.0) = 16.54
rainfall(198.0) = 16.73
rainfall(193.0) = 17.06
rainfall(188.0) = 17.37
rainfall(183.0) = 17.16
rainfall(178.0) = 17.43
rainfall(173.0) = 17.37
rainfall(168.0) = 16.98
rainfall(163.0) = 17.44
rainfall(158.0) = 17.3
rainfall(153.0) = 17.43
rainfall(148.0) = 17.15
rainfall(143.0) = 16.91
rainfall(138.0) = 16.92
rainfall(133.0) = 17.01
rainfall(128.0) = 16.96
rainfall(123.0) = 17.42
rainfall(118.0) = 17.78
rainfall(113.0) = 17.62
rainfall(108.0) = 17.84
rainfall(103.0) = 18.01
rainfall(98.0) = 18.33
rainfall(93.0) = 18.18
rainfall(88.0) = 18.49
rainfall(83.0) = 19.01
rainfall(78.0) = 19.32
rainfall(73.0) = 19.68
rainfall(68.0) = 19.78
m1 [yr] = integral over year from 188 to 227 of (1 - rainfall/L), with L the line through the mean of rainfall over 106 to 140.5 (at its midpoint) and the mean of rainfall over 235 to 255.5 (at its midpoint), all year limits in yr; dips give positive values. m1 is 4.1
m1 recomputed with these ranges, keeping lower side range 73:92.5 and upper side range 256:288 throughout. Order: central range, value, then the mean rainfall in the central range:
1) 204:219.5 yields 2.19 yr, 15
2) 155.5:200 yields 1.65 yr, 17.2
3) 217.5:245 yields 9.53 yr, 11.3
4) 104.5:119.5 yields 0.69 yr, 17.8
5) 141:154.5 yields 0.79 yr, 17.2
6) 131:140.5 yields 0.72 yr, 17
